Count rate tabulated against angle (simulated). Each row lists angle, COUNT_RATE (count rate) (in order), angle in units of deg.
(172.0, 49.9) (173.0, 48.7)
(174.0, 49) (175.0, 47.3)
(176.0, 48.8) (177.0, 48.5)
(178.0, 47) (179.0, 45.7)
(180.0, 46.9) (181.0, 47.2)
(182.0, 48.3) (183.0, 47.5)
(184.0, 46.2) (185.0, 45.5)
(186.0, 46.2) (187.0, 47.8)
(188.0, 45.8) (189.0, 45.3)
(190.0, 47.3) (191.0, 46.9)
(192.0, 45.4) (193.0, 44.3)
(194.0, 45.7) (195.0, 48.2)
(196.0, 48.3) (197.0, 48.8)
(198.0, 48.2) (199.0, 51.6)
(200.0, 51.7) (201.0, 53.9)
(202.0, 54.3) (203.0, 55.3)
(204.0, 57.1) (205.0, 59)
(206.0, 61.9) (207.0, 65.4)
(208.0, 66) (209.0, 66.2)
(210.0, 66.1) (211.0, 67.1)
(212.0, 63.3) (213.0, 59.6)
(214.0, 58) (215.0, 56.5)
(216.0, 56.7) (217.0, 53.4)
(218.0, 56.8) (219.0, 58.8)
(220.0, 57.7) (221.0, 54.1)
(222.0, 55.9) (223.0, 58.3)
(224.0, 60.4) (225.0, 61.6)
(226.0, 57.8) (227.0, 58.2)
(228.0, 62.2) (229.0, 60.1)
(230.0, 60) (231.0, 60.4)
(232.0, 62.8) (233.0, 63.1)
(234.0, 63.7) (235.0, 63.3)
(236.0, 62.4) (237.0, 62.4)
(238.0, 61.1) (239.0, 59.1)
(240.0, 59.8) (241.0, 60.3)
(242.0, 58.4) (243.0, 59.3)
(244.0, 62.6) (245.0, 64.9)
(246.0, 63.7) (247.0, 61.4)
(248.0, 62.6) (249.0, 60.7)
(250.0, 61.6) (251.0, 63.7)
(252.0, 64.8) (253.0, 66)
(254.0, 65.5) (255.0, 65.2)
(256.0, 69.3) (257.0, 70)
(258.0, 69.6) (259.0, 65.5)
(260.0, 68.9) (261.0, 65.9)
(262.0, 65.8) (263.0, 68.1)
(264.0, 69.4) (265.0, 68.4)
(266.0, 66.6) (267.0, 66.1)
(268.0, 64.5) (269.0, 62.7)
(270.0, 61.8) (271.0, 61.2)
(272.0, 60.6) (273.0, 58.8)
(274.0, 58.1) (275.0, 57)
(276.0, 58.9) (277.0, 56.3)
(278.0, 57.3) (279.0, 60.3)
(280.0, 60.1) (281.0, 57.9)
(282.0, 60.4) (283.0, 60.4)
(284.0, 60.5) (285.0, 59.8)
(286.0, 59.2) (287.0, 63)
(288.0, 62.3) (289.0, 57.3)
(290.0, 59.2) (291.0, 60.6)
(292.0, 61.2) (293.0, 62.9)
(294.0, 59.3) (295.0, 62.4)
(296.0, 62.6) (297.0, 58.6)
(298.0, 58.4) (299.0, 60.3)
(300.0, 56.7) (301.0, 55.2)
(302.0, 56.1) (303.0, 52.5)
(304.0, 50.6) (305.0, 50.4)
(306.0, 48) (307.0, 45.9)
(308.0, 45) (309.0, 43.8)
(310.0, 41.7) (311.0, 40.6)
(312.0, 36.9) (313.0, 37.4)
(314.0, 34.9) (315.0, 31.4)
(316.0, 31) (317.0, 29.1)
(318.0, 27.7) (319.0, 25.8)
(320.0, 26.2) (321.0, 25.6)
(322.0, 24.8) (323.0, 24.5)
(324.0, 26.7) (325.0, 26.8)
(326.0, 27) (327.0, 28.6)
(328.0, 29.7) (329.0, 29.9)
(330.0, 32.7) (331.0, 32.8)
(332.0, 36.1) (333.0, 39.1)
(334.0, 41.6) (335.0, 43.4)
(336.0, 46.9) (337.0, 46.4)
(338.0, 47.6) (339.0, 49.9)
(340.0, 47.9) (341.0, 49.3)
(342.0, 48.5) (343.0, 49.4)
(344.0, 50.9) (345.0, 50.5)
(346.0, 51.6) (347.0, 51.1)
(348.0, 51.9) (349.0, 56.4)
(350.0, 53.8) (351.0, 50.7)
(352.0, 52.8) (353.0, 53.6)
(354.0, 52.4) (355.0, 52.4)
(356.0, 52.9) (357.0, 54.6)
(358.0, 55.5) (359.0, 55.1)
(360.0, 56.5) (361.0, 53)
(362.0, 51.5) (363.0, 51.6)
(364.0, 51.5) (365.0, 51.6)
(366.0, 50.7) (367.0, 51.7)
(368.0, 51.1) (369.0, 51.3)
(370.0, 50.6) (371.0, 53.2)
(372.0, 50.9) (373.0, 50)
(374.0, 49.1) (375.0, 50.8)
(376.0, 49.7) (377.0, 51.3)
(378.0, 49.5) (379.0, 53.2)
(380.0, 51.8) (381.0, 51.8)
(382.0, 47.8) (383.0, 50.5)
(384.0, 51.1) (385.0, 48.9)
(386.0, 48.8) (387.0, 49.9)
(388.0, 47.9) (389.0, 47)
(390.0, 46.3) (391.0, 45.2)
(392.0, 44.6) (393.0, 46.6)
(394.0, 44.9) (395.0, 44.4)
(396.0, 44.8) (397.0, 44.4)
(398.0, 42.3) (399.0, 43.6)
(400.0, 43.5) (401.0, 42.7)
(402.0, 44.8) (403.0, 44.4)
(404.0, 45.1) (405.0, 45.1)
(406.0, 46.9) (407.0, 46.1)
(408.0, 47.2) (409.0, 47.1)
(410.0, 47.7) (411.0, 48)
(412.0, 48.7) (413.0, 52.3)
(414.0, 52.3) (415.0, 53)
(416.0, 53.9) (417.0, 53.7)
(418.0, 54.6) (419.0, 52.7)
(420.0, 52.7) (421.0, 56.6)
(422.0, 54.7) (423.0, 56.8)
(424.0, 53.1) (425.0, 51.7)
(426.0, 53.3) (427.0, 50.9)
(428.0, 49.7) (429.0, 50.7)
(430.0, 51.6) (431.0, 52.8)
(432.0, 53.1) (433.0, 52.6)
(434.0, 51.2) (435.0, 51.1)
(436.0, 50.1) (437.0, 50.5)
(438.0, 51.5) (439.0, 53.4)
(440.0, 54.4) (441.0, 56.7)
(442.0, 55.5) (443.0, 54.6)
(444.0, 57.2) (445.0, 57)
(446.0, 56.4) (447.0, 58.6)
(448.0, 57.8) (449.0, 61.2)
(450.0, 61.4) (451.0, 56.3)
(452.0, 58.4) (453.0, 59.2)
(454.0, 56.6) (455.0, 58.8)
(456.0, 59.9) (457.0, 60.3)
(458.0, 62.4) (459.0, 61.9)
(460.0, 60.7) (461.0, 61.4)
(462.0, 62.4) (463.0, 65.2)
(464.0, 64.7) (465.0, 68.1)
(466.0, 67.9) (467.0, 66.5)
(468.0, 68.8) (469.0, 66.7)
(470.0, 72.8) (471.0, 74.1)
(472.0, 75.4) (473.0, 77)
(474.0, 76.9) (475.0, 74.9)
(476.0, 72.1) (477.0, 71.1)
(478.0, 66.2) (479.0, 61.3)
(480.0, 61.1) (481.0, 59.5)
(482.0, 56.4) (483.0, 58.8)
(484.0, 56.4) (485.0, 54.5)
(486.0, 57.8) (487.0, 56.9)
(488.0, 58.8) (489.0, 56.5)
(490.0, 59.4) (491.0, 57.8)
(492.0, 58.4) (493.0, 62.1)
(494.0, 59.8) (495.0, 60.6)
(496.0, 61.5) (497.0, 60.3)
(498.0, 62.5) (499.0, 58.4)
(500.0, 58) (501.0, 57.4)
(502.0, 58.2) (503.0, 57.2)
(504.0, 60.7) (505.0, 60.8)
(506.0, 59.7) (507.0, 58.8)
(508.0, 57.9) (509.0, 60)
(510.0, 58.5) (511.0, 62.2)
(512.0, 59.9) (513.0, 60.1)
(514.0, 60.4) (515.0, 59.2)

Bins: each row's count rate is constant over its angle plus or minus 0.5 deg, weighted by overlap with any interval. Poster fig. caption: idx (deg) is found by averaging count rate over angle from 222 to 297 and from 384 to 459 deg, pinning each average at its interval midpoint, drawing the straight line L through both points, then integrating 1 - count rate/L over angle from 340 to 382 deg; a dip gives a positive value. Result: 2.8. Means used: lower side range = 62.1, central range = 51.8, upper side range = 51.6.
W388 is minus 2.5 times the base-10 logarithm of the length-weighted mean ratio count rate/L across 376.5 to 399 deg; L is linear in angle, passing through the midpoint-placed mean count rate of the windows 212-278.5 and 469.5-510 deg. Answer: 0.28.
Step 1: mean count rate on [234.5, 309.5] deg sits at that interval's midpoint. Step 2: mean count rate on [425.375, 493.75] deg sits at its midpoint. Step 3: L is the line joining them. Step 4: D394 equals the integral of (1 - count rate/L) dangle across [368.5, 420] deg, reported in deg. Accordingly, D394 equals 10.0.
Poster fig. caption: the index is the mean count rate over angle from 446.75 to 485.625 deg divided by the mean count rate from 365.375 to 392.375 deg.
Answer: 1.3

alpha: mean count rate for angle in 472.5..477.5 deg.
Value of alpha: 74.4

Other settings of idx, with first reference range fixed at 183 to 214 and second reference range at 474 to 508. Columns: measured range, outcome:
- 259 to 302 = -4.65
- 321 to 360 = 8.83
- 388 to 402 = 3.23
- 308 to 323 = 6.25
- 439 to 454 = 0.55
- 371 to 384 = 1.60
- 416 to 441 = 2.67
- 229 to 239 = -1.43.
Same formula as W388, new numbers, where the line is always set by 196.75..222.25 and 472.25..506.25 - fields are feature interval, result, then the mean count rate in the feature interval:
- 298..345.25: 0.42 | 40.2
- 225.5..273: -0.09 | 63.4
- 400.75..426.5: 0.20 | 50.3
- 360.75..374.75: 0.17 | 51.2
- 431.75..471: 0.03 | 59.3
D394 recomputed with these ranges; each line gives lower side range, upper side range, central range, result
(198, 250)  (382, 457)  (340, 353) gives 0.7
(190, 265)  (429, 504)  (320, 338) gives 8.0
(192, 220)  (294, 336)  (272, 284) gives -3.5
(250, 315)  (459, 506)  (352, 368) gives 2.0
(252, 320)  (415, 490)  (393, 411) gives 4.1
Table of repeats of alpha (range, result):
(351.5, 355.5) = 52.8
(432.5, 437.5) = 51.1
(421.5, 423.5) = 55.8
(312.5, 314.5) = 36.1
